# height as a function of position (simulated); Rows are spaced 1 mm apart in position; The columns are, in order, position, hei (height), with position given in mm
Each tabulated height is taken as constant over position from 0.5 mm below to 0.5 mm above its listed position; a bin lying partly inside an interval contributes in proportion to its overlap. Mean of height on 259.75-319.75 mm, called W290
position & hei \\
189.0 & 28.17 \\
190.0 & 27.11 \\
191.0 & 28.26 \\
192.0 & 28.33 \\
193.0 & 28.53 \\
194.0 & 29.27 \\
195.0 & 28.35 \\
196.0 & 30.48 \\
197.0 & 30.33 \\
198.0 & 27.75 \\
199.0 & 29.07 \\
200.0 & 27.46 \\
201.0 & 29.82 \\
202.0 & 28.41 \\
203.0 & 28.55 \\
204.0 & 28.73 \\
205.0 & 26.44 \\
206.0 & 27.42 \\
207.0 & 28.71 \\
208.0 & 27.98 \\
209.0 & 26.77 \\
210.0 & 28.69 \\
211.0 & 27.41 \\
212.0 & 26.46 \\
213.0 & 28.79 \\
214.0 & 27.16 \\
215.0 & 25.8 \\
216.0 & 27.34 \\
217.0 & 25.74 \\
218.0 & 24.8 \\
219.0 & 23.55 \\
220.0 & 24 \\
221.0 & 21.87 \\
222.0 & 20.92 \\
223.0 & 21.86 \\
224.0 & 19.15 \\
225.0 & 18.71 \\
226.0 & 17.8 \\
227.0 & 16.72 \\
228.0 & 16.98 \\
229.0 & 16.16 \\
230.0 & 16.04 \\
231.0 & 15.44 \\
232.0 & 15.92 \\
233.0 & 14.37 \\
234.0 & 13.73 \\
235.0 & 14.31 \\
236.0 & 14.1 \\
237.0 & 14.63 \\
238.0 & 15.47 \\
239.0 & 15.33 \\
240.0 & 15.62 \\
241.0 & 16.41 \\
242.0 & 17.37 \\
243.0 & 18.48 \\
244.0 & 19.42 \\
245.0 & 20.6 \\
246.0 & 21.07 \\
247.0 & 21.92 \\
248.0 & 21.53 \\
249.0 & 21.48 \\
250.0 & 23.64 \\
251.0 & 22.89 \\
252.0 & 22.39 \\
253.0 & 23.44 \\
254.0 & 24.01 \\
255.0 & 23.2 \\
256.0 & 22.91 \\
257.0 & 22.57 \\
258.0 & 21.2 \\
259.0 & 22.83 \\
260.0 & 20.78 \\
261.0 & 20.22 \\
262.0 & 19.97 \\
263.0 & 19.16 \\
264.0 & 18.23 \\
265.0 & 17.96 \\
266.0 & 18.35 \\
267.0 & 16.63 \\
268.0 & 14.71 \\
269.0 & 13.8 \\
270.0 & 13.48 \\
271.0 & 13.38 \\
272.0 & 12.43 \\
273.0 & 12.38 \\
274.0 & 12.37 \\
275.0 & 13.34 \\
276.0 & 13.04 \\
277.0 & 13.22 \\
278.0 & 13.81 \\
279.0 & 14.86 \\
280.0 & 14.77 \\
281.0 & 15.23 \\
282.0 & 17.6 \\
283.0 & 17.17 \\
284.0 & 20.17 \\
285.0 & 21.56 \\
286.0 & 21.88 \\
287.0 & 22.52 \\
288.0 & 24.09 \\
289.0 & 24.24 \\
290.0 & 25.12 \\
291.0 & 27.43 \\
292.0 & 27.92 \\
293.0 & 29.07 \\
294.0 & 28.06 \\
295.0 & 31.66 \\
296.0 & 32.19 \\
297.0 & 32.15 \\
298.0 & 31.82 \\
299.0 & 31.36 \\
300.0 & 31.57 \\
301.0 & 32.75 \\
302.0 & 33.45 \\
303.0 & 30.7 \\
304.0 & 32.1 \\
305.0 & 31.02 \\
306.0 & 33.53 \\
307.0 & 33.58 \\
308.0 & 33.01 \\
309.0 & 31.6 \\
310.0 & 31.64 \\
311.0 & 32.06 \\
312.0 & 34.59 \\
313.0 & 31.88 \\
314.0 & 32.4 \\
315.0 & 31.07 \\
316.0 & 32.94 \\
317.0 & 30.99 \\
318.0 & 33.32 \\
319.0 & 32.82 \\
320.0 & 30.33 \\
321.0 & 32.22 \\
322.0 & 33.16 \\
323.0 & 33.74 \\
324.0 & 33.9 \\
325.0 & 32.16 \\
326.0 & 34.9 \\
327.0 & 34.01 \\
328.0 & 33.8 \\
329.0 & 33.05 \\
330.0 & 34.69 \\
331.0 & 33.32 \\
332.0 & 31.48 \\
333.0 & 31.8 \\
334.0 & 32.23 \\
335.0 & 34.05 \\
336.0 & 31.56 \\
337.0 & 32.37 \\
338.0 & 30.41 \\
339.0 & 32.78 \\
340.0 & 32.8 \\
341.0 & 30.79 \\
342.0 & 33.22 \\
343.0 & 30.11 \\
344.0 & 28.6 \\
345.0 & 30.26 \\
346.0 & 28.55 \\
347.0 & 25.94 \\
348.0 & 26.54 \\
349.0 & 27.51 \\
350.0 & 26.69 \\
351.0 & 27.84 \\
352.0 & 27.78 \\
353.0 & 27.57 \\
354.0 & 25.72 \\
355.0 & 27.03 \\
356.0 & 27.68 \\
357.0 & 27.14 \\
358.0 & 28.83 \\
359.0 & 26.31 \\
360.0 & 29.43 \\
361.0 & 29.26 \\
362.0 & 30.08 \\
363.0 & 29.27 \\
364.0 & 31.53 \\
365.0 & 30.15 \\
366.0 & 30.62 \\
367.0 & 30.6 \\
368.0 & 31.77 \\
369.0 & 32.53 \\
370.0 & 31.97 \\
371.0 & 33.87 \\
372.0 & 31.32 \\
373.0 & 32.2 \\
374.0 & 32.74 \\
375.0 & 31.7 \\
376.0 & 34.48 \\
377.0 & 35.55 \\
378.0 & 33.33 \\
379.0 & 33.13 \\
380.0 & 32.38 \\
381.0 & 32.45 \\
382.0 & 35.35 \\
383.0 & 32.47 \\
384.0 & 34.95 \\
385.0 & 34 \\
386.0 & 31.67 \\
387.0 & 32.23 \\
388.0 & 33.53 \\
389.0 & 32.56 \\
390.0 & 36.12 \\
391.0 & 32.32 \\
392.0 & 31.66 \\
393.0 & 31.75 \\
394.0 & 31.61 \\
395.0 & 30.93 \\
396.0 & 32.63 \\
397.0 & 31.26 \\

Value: 24.3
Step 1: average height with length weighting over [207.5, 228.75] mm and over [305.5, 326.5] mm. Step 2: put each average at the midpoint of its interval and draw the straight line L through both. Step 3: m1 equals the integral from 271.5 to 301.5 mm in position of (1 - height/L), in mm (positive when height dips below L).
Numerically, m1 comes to 7.9 mm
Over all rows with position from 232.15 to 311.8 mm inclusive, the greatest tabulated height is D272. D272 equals 33.58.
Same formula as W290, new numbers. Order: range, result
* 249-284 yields 17.9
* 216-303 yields 20.4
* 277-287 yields 17.5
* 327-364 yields 30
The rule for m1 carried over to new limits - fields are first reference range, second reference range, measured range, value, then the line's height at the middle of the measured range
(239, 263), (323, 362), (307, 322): -2.6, 27.5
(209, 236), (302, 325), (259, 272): 4.5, 26.5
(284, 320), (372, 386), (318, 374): 2.0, 31.9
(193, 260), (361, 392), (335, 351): 0.2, 30.3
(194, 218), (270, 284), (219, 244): 6.3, 23.1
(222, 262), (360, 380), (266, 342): -4.7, 25.2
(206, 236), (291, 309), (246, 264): 2.8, 25.9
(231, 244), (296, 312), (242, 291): 6.8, 22.9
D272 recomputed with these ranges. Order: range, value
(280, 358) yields 34.9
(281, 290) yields 25.12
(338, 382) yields 35.55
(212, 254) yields 28.79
